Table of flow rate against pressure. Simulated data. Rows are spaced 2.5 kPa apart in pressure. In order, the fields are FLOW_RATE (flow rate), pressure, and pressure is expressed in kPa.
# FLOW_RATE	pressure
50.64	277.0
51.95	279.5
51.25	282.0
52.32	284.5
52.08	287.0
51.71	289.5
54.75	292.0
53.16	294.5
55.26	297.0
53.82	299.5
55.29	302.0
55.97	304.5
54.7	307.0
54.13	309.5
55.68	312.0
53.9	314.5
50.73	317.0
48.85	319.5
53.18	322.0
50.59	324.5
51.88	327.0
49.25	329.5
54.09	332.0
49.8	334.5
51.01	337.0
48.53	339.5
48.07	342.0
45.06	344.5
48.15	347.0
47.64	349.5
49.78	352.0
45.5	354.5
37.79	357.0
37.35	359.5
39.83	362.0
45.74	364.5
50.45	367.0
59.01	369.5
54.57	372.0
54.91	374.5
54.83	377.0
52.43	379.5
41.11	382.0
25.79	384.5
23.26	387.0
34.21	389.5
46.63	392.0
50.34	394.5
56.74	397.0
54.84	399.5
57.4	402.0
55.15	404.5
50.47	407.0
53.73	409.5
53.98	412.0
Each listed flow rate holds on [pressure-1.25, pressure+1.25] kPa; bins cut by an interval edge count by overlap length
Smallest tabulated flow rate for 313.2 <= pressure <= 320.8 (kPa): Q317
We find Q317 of 48.85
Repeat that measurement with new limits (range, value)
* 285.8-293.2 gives 51.71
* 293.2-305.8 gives 53.16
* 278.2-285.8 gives 51.25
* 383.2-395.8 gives 23.26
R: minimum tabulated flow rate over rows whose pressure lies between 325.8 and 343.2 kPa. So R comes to 48.07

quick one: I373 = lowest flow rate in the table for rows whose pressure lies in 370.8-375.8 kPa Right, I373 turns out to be 54.57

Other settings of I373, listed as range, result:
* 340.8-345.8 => 45.06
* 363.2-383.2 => 41.11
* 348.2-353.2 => 47.64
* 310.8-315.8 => 53.9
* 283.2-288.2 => 52.08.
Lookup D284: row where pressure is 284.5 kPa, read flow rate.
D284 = 52.32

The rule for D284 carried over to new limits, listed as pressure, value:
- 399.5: 54.84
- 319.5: 48.85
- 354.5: 45.5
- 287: 52.08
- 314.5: 53.9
